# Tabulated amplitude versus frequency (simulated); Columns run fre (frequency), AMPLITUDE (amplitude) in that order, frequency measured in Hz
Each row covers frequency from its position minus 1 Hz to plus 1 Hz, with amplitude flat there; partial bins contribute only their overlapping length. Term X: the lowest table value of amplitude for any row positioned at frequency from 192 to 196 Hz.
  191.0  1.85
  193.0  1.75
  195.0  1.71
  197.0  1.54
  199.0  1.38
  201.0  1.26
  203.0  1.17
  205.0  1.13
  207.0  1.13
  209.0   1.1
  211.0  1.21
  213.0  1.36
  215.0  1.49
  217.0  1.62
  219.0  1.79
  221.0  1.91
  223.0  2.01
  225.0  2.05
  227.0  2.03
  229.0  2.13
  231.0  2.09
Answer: 1.71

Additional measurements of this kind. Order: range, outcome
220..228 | 1.91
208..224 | 1.1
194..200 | 1.38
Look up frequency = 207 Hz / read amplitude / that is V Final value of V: 1.13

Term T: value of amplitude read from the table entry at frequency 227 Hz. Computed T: 2.03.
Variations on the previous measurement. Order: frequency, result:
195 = 1.71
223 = 2.01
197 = 1.54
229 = 2.13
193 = 1.75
